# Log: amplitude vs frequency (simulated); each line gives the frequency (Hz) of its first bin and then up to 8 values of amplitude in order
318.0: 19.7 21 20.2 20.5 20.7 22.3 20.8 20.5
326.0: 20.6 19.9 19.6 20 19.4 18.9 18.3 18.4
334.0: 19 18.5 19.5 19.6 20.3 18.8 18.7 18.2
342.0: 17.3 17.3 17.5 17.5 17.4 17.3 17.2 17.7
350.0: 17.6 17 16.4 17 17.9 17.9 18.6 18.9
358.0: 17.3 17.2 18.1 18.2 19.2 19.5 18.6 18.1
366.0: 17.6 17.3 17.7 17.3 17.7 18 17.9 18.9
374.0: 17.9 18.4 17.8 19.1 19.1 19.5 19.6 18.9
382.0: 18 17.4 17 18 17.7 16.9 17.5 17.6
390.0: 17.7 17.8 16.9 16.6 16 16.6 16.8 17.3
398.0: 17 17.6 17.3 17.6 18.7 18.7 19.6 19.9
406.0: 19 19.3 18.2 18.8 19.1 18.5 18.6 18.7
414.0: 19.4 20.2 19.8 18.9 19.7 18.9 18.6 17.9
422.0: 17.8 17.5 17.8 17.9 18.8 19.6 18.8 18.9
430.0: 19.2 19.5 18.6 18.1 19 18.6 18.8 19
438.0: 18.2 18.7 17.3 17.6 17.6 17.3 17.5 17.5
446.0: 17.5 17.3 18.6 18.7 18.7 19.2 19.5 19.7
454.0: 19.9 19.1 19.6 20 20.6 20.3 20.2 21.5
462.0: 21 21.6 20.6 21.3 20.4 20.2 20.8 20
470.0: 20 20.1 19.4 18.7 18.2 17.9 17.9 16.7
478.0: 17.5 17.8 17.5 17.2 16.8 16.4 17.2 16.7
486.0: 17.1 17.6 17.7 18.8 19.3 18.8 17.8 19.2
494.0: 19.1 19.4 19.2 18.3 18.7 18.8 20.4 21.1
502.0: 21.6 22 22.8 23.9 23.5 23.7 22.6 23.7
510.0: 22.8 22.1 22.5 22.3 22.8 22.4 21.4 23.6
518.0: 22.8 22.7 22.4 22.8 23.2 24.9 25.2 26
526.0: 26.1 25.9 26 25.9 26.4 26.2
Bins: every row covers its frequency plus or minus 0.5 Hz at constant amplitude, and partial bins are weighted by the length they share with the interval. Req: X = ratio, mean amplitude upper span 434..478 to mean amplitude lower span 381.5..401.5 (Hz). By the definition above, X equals 1.1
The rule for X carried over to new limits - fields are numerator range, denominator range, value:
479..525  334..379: 1.14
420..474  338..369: 1.07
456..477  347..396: 1.12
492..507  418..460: 1.10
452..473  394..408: 1.12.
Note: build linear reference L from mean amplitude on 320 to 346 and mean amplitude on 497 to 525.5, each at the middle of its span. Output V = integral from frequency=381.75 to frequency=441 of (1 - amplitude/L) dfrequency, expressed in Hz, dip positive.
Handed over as 7.0 Hz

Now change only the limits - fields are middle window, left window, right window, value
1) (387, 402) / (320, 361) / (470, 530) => 1.7 Hz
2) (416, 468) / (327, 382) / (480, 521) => 1.4 Hz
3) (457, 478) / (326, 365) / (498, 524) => 1.5 Hz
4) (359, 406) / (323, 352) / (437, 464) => 2.2 Hz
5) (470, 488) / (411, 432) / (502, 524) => 3.1 Hz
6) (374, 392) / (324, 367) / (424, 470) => 0.6 Hz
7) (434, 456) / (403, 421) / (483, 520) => 1.4 Hz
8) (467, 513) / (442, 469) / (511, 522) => 3.7 Hz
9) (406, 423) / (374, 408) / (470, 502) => -0.7 Hz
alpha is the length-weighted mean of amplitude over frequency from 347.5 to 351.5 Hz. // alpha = 17.4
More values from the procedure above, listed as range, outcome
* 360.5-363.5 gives 19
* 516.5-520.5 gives 22.9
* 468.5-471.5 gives 20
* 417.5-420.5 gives 19.1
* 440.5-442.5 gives 17.6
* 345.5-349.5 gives 17.4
